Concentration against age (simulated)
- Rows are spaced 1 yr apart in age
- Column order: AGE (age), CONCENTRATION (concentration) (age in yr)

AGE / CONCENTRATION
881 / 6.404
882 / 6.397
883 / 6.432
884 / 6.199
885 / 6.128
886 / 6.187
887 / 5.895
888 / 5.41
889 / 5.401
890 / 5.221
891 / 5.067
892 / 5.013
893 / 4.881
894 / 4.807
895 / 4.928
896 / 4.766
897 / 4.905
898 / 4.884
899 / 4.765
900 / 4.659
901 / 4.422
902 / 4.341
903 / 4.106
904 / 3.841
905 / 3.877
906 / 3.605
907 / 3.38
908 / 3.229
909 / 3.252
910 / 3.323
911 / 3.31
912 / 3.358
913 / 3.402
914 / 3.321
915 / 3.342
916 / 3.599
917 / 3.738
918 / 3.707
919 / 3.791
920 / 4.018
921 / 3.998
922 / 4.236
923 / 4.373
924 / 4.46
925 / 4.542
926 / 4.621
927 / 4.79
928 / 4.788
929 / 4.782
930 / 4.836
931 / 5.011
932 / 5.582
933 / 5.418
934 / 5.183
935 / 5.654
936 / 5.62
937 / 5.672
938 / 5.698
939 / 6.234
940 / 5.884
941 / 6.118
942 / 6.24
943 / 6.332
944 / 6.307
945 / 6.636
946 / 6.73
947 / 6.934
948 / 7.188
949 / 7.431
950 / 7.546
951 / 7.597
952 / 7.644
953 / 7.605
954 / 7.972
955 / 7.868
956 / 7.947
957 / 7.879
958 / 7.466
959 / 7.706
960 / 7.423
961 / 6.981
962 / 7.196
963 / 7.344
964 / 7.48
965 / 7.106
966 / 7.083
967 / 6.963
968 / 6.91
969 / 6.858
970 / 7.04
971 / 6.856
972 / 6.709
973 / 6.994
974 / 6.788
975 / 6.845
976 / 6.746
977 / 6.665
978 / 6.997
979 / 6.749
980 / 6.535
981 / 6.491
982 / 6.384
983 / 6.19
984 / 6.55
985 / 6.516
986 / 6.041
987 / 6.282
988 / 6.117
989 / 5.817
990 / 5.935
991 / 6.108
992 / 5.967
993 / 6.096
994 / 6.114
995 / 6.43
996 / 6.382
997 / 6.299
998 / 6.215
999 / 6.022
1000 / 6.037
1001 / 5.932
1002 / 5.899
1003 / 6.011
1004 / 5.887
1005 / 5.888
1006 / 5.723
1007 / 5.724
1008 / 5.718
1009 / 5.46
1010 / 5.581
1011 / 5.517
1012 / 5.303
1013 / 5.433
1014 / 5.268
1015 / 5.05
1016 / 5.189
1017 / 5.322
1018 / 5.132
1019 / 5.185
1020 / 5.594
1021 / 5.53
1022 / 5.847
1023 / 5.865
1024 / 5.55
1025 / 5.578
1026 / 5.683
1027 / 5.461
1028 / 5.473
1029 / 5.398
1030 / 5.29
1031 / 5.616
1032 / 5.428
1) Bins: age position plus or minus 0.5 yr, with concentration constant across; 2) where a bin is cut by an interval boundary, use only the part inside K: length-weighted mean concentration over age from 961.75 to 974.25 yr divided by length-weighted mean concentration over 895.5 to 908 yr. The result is 1.65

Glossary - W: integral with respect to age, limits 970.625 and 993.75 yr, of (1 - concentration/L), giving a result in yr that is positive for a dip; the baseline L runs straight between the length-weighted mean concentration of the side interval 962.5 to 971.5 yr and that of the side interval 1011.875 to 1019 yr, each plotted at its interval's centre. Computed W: 0.2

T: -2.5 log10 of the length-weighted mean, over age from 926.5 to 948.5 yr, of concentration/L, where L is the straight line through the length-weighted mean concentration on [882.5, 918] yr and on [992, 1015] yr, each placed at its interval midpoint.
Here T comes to -0.17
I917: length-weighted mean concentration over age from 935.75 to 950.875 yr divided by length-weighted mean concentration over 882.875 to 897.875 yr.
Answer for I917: 1.2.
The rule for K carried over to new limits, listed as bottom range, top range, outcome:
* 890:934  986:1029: 1.34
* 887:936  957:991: 1.54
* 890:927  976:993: 1.53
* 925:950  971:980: 1.17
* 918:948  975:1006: 1.17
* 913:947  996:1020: 1.13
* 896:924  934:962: 1.76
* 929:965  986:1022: 0.87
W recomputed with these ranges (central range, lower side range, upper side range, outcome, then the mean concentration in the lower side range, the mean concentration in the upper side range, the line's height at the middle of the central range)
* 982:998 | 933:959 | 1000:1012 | -0.5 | 6.77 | 5.75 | 6.02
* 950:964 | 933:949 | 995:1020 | -3.5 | 6.18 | 5.69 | 6.06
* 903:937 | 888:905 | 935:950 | 8.5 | 4.74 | 6.37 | 5.58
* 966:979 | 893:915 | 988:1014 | -3.7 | 4.03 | 5.89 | 5.34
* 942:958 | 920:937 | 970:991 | -5.0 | 4.87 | 6.51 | 5.55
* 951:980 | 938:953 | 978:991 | -2.9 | 6.76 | 6.32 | 6.54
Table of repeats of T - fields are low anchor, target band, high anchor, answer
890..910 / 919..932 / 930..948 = 0.19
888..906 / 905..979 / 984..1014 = -0.10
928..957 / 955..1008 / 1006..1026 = -0.11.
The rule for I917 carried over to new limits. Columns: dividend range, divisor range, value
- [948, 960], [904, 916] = 2.24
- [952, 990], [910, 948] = 1.41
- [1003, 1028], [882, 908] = 1.12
